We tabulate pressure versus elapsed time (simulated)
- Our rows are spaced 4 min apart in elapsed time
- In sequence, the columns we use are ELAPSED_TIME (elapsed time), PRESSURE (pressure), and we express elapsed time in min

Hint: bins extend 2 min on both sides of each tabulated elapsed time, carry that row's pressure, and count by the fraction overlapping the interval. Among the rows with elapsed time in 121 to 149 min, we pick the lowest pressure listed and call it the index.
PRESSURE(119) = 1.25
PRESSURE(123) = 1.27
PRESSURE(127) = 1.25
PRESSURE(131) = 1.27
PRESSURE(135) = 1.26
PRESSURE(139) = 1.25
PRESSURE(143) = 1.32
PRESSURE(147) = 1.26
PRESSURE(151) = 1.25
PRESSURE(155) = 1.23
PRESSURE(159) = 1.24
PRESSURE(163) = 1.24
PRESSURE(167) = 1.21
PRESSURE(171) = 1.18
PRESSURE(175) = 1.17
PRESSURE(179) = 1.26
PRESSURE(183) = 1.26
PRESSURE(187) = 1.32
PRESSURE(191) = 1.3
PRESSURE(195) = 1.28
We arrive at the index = 1.25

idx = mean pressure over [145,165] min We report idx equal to 1.24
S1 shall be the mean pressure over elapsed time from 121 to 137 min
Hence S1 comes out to 1.26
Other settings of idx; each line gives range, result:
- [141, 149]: 1.29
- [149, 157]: 1.24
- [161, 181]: 1.21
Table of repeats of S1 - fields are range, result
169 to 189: 1.24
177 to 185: 1.26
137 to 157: 1.26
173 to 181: 1.21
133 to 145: 1.28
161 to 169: 1.23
